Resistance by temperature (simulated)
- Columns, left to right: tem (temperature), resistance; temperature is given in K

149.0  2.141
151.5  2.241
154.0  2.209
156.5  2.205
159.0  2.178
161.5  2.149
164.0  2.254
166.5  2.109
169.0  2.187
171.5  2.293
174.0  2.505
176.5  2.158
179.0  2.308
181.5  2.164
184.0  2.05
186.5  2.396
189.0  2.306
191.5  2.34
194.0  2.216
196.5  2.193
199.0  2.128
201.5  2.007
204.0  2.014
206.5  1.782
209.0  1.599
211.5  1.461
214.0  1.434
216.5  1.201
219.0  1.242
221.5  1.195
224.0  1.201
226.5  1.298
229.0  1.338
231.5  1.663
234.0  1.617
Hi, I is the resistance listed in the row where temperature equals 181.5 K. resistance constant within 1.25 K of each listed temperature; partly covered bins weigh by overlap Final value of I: 2.164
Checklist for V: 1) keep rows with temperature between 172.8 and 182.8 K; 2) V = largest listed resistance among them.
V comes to 2.505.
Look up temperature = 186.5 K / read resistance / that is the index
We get 2.396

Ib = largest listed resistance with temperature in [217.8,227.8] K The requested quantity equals 1.298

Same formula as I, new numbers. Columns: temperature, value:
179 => 2.308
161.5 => 2.149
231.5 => 1.663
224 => 1.201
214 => 1.434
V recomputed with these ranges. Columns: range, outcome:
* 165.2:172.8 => 2.293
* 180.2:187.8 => 2.396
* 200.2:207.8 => 2.014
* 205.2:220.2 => 1.782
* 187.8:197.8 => 2.34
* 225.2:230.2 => 1.338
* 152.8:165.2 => 2.254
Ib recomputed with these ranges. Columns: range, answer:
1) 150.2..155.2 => 2.241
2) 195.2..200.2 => 2.193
